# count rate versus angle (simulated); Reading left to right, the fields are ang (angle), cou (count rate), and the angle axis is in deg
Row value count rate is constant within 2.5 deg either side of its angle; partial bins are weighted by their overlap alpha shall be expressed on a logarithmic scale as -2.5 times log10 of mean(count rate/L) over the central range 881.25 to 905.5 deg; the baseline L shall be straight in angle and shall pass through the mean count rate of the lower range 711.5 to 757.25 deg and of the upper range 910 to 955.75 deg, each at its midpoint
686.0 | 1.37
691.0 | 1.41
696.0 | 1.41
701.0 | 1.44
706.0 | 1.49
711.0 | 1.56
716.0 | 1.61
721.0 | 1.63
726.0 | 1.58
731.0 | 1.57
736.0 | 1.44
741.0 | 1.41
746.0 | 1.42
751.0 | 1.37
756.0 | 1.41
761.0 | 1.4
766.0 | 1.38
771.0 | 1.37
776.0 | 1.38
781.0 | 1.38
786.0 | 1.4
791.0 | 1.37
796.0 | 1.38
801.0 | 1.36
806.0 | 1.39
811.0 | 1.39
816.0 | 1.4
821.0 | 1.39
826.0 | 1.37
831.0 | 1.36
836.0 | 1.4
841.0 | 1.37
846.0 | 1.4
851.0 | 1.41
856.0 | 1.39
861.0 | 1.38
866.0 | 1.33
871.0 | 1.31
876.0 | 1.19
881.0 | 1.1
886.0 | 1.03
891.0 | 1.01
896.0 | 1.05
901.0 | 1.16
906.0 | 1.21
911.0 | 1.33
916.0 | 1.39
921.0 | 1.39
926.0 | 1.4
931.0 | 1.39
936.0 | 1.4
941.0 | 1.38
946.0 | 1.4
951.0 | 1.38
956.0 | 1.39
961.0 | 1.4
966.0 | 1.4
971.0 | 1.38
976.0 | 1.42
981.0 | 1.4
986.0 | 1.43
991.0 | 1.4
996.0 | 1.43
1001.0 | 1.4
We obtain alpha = 0.290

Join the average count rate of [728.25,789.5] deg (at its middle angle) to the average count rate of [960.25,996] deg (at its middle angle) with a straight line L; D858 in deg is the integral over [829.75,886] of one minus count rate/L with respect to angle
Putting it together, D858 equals 3.7 deg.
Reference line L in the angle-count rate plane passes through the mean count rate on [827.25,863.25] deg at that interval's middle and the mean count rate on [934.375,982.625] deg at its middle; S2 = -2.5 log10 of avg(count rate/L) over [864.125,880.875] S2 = 0.11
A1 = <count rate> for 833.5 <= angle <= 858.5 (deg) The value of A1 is 1.39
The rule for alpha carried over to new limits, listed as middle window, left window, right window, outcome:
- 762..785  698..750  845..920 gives 0.04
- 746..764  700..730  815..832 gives 0.07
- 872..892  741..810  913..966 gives 0.25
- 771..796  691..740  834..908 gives 0.01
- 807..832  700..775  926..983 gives 0.04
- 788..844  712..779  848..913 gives -0.04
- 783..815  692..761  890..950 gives 0.03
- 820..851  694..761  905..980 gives 0.04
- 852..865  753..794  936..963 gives 0.01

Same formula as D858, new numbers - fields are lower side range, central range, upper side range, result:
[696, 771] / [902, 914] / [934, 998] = 1.33 deg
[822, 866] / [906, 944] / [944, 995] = 0.61 deg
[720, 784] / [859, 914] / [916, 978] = 8.45 deg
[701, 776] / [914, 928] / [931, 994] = 0.18 deg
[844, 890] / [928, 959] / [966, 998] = -0.62 deg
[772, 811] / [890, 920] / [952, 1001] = 3.97 deg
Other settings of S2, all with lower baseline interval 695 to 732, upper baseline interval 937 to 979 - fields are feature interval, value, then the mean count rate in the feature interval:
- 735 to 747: 0.08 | 1.42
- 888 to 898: 0.36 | 1.03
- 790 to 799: 0.09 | 1.38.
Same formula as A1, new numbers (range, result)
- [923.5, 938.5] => 1.4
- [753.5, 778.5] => 1.39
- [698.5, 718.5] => 1.52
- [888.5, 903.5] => 1.07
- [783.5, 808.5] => 1.38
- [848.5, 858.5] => 1.4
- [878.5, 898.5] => 1.05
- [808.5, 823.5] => 1.39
